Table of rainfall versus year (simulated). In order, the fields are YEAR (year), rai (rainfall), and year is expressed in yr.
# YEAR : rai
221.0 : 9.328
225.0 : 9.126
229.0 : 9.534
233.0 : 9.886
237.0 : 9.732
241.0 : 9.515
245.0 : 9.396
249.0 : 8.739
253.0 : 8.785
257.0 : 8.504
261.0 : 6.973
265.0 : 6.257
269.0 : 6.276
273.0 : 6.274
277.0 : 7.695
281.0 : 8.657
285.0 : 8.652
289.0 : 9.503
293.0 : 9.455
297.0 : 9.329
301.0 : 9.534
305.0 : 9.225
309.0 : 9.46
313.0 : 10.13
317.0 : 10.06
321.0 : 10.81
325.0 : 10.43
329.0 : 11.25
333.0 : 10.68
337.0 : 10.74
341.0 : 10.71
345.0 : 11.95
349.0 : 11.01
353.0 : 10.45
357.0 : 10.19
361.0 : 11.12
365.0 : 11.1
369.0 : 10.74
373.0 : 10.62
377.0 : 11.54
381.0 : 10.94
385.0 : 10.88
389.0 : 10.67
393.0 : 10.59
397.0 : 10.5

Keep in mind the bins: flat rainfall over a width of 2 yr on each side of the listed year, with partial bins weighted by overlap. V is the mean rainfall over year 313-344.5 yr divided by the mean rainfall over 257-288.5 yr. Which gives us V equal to 1.4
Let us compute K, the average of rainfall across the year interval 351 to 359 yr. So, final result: 10.3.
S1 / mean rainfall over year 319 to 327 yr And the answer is 10.6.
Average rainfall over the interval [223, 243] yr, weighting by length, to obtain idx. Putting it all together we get 9.56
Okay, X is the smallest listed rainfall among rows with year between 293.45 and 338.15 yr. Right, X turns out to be 9.225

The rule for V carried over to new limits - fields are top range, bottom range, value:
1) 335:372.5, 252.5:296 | 1.37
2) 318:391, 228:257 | 1.17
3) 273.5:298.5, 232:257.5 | 0.94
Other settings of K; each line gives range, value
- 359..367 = 11.1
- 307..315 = 9.8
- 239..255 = 9.11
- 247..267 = 7.85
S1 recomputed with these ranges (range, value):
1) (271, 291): 8.16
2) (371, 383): 11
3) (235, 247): 9.55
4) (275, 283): 8.18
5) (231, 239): 9.81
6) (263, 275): 6.27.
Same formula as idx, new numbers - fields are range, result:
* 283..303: 9.29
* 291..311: 9.4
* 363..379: 11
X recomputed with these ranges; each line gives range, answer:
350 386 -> 10.19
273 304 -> 6.274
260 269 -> 6.257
